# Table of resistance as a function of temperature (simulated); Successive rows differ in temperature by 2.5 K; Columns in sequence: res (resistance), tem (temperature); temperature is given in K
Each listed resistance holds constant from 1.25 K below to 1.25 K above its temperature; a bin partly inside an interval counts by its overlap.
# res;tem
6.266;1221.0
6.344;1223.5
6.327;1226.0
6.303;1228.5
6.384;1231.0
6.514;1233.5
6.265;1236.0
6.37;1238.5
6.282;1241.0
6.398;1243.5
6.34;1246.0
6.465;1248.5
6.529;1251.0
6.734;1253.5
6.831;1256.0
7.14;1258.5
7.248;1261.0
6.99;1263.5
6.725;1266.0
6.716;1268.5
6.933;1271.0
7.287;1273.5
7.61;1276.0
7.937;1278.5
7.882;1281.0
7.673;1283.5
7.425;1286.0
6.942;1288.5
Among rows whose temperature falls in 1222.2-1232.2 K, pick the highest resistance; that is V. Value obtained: 6.384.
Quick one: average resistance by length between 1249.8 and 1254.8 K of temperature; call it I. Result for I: 6.63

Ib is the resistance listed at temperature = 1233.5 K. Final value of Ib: 6.514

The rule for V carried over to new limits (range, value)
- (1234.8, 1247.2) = 6.398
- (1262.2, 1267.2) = 6.99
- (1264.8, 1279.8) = 7.937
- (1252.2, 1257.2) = 6.831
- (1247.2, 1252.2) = 6.529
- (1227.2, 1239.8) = 6.514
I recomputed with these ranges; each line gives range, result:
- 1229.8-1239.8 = 6.38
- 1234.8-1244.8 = 6.33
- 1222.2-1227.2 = 6.33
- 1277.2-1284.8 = 7.83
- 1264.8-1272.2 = 6.79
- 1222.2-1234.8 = 6.37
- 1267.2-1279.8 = 7.3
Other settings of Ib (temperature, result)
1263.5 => 6.99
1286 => 7.425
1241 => 6.282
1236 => 6.265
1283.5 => 7.673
